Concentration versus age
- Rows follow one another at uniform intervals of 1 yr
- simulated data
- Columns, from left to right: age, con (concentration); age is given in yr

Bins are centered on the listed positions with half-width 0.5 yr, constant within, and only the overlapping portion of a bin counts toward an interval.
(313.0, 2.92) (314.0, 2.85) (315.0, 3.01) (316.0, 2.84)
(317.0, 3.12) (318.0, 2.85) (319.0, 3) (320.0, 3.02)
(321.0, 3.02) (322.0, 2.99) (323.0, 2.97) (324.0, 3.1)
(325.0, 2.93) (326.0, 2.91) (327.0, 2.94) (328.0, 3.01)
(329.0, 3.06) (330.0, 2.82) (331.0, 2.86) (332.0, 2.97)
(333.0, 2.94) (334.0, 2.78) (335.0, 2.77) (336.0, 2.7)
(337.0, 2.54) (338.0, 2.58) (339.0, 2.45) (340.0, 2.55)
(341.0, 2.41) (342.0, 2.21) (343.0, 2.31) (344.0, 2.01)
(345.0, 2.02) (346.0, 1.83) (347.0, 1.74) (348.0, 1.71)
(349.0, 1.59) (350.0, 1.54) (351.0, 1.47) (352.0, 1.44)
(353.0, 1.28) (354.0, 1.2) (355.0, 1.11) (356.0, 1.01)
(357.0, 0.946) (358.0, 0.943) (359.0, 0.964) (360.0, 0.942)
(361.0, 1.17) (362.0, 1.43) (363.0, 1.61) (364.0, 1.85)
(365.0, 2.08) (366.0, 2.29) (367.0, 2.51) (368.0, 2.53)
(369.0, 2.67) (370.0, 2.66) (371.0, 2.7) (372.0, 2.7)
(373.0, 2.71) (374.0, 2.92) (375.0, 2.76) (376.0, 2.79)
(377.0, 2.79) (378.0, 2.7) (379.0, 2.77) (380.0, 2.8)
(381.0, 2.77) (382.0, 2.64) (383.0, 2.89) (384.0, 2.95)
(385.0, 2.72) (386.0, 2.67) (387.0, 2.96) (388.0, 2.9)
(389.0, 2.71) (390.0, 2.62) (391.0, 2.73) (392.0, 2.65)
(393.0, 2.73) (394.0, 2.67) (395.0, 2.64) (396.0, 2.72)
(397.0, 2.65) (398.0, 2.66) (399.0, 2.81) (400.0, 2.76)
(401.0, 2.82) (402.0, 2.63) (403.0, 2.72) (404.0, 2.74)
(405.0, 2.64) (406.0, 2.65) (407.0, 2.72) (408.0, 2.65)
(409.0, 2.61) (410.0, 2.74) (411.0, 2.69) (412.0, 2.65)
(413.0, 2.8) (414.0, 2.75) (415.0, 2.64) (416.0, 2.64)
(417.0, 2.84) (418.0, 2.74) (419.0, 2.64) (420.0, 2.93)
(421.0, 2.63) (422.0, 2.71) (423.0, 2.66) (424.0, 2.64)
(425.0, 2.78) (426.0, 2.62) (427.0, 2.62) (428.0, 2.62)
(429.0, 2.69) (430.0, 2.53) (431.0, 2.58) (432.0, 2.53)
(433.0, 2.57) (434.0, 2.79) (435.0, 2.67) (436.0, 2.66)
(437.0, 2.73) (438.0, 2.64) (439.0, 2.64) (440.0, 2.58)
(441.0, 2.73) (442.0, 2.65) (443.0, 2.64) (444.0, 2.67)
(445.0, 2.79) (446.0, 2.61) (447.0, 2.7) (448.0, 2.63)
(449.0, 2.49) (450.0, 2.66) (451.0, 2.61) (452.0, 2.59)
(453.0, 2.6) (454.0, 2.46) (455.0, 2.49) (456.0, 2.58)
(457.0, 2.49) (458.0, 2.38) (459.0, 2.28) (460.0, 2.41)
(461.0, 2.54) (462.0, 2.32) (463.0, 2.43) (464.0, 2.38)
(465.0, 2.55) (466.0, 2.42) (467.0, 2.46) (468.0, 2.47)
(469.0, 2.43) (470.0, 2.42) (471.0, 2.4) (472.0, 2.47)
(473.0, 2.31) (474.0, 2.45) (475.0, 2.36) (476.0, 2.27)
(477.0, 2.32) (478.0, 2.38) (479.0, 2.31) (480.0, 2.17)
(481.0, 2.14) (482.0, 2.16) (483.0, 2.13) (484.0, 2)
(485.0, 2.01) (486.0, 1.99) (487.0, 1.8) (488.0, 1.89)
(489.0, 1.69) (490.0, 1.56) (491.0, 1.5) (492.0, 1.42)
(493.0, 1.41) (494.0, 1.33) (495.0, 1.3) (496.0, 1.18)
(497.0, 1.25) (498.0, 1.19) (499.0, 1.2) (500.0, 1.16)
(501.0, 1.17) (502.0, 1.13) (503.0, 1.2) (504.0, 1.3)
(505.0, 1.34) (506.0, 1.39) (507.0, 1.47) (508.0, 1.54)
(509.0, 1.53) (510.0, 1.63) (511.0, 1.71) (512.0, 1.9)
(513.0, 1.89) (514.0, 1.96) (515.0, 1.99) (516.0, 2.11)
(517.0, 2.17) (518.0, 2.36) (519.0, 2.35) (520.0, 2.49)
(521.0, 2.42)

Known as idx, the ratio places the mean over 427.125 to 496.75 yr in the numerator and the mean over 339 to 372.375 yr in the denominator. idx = 1.29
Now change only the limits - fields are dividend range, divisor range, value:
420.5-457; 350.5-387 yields 1.23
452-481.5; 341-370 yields 1.43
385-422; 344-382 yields 1.37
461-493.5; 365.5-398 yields 0.80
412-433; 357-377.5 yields 1.26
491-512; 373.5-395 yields 0.49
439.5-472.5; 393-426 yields 0.93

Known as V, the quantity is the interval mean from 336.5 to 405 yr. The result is 2.28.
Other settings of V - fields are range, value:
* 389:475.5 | 2.61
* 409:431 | 2.69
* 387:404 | 2.72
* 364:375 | 2.55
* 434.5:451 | 2.65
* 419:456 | 2.64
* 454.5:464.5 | 2.43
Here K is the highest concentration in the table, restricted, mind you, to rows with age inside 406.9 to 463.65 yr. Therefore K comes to 2.93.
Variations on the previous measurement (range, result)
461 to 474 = 2.55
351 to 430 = 2.96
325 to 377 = 3.06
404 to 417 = 2.84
